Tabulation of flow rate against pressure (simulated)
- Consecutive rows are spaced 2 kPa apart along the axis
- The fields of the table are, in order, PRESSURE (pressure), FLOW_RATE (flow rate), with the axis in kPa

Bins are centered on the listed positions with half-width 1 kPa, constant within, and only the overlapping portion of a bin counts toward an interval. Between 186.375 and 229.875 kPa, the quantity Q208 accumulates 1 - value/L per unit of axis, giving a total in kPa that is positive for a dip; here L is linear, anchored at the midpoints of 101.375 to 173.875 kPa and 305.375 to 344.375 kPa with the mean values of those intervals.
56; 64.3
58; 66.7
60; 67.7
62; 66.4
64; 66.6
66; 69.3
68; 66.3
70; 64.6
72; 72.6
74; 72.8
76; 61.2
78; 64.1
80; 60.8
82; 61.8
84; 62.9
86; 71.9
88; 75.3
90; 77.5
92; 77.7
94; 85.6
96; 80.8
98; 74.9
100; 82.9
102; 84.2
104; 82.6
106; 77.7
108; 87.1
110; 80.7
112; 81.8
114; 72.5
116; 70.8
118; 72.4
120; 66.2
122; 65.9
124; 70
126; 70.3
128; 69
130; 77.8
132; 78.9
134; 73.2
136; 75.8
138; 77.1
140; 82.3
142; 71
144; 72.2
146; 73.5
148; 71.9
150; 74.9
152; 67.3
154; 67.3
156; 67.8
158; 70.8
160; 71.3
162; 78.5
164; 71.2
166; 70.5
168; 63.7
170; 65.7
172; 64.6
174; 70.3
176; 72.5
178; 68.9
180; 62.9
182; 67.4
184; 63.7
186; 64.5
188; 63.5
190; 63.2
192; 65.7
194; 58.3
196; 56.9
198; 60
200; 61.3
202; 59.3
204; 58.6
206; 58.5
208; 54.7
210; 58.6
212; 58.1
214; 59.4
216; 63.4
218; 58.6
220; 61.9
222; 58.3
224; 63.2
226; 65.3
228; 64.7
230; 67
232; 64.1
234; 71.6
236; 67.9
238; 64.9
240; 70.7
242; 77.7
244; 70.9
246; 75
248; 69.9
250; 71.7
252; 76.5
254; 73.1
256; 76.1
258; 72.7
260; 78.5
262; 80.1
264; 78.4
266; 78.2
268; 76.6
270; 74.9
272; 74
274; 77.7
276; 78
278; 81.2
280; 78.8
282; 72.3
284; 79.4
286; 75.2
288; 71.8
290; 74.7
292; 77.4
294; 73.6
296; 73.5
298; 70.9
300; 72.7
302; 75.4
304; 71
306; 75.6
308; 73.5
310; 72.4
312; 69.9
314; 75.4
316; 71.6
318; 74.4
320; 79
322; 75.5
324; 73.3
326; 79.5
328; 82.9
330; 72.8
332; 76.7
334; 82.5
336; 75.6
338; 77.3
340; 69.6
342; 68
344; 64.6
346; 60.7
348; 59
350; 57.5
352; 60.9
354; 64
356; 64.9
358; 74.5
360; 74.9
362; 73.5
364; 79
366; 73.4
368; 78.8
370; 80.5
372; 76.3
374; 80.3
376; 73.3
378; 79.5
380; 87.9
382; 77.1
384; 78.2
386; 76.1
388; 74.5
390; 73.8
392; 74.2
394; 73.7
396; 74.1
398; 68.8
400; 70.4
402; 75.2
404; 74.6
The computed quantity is 7.7 kPa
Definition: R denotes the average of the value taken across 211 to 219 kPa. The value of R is 59.9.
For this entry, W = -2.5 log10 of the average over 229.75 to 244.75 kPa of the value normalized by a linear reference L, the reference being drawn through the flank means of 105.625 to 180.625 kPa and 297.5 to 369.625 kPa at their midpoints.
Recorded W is 0.044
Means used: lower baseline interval 72.3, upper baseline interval 72.3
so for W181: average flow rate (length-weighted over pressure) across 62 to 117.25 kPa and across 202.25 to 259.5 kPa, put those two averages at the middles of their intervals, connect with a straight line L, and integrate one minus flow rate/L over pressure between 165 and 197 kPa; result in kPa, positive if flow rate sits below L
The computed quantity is 1.7 kPa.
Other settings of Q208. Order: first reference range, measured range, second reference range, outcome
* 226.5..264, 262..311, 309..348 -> -1.9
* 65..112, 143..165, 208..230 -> -1.3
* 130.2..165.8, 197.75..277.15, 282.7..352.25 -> 5.1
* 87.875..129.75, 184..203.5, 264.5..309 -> 3.7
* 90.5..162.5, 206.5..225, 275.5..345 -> 3.8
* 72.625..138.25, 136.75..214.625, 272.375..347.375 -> 8.1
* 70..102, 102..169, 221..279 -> -1.2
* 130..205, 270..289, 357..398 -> -1.0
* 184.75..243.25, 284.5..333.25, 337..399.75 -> -4.1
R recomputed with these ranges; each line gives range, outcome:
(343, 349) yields 61.4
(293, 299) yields 72.7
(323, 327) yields 76.4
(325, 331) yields 78.4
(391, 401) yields 72.2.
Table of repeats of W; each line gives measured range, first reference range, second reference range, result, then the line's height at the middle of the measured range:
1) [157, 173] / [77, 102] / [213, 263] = 0.03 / 71.2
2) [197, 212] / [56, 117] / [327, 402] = 0.24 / 73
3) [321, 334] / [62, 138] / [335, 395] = -0.06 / 72.8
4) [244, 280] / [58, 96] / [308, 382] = -0.06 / 72.2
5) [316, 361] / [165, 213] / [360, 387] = 0.05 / 75.1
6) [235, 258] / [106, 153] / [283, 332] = 0.03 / 74.5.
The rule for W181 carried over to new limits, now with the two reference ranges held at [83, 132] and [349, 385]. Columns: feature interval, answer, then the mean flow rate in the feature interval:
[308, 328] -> -0.1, 74.9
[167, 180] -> 1.4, 67.3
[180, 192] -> 1.7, 64.4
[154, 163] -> 0.5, 71.6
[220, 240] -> 2.6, 65.3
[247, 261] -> 0.2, 74.1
